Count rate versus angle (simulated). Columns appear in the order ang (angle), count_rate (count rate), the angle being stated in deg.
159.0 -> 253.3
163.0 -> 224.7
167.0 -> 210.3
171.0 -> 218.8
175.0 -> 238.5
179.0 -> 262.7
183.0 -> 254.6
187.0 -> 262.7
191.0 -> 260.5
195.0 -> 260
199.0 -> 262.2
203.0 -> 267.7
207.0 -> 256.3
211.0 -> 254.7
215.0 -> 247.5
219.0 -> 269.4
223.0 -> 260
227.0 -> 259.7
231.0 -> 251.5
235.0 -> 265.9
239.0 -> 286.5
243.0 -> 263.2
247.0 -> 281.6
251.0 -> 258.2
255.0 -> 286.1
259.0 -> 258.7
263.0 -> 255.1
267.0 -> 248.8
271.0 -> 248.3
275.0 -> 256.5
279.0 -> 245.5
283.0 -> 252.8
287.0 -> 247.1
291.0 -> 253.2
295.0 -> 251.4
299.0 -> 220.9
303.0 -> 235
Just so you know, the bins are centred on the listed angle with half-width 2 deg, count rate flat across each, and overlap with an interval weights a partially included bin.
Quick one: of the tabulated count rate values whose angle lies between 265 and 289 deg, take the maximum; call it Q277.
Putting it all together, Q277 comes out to 256.5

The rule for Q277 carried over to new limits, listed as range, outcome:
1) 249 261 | 286.1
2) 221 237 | 265.9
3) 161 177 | 238.5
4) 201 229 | 269.4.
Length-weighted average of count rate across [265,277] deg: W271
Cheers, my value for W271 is 251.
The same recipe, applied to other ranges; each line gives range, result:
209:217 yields 251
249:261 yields 268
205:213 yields 256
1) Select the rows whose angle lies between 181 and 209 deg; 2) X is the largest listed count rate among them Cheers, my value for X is 267.7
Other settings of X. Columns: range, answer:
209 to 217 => 254.7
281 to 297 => 253.2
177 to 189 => 262.7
